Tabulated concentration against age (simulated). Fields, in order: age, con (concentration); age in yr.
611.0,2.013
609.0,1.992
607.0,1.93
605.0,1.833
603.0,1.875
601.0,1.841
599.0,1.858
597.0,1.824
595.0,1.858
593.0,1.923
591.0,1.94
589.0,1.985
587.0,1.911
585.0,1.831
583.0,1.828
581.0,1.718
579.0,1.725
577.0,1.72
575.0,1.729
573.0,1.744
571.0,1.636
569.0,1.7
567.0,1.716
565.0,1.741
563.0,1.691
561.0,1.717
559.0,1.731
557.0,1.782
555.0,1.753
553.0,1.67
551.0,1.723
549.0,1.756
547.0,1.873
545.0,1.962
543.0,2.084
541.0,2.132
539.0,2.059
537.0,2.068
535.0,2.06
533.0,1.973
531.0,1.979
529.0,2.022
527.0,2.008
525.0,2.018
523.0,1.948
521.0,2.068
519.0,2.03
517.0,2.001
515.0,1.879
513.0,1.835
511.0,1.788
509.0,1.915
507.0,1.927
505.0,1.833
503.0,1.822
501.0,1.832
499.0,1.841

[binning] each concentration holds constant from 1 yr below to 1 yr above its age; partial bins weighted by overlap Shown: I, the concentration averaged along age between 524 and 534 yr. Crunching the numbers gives 2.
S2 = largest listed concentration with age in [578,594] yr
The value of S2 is 1.985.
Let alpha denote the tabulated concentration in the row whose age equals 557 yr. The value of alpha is 1.782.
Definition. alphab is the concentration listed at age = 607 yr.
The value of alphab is 1.93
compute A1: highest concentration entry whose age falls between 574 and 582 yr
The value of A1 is 1.729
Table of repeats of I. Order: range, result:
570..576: 1.7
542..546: 2.02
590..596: 1.91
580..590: 1.85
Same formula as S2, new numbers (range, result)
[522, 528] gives 2.018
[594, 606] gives 1.875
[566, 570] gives 1.716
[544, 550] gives 1.962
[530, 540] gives 2.068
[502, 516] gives 1.927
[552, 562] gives 1.782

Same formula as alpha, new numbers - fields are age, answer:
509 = 1.915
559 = 1.731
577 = 1.72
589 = 1.985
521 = 2.068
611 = 2.013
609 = 1.992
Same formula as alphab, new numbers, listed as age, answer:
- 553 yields 1.67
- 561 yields 1.717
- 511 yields 1.788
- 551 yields 1.723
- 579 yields 1.725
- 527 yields 2.008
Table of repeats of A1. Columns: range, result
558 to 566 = 1.741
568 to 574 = 1.744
